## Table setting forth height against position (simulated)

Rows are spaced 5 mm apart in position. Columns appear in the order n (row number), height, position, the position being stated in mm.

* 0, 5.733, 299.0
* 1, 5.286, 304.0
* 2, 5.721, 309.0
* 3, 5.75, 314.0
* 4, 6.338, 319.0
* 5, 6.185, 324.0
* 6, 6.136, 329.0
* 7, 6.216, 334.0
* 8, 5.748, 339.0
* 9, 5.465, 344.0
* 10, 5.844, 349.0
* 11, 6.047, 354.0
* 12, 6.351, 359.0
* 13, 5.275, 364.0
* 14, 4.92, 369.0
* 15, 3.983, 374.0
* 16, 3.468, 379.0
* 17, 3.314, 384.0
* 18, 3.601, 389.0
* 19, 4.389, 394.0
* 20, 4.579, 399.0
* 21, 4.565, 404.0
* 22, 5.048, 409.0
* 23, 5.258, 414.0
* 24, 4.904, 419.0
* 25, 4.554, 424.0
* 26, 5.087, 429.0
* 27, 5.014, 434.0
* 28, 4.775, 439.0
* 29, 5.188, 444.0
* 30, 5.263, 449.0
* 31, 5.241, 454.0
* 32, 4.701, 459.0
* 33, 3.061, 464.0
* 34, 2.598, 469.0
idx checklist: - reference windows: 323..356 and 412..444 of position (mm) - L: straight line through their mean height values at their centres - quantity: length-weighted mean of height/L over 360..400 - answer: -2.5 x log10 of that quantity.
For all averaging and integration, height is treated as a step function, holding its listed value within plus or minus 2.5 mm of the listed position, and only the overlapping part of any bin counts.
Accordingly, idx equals 0.28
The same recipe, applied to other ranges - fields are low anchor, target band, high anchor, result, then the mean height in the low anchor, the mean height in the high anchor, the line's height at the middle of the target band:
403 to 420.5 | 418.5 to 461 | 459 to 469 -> -0.22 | 4.98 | 3.36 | 4.11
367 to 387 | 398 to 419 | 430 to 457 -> -0.10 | 3.89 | 5.09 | 4.46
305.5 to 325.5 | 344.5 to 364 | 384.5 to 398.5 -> -0.20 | 5.95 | 3.98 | 4.95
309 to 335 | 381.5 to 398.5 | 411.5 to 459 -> 0.37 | 6.08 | 5.01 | 5.44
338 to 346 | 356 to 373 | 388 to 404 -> -0.07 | 5.59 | 4.3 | 5.05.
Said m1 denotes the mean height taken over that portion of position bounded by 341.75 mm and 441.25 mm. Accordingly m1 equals 4.82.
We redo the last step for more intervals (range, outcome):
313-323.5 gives 6.11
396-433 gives 4.86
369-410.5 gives 4.14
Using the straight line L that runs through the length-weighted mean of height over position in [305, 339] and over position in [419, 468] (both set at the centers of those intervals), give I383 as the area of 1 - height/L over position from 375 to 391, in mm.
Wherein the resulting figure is 5.5 mm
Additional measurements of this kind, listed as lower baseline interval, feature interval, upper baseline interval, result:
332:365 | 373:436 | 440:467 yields 8.99 mm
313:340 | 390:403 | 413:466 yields 2.24 mm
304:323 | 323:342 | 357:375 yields -1.41 mm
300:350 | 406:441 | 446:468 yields -1.02 mm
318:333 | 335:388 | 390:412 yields 4.28 mm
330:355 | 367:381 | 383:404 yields 1.95 mm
